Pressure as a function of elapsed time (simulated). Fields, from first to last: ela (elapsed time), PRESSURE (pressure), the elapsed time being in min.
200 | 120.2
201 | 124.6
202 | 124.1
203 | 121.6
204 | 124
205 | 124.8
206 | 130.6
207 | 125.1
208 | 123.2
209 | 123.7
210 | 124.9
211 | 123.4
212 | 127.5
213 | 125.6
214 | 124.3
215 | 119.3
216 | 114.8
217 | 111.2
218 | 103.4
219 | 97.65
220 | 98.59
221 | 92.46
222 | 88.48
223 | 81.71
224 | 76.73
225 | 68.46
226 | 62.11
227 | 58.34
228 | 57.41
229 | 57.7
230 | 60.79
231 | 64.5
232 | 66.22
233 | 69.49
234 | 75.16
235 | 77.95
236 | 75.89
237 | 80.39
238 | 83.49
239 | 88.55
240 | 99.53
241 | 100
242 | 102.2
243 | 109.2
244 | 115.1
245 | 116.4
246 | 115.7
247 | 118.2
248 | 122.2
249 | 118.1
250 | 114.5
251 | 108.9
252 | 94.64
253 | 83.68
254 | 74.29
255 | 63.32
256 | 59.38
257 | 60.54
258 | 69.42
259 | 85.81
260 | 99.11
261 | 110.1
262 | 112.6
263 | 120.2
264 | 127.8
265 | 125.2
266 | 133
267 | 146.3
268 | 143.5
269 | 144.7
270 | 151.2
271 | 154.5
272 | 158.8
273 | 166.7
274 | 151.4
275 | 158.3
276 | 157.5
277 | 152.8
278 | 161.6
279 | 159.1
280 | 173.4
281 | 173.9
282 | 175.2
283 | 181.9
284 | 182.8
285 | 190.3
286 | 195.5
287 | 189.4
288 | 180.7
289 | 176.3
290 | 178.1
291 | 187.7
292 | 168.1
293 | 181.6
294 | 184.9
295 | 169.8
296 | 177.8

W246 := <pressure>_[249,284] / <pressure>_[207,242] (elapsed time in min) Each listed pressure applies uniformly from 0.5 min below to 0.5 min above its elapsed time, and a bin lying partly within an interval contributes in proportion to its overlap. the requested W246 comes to 1.4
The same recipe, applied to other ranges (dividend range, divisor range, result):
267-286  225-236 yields 2.49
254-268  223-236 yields 1.51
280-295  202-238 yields 1.88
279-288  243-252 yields 1.58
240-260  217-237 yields 1.26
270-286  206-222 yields 1.45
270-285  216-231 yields 2.06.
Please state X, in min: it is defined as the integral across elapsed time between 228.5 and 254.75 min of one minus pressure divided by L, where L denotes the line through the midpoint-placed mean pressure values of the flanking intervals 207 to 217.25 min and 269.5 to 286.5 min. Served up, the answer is 9.4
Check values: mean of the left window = 122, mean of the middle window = 91.8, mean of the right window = 167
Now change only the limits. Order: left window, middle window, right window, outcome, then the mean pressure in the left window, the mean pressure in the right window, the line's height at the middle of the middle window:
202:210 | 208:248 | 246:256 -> 6.2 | 125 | 98.5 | 112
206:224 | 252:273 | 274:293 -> 5.9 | 112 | 174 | 155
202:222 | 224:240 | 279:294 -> 7.6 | 117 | 180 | 134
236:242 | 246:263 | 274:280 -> 3.2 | 90.2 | 159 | 118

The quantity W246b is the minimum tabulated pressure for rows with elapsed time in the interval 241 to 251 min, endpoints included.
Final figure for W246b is 100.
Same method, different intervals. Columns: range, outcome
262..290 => 112.6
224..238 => 57.41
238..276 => 59.38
